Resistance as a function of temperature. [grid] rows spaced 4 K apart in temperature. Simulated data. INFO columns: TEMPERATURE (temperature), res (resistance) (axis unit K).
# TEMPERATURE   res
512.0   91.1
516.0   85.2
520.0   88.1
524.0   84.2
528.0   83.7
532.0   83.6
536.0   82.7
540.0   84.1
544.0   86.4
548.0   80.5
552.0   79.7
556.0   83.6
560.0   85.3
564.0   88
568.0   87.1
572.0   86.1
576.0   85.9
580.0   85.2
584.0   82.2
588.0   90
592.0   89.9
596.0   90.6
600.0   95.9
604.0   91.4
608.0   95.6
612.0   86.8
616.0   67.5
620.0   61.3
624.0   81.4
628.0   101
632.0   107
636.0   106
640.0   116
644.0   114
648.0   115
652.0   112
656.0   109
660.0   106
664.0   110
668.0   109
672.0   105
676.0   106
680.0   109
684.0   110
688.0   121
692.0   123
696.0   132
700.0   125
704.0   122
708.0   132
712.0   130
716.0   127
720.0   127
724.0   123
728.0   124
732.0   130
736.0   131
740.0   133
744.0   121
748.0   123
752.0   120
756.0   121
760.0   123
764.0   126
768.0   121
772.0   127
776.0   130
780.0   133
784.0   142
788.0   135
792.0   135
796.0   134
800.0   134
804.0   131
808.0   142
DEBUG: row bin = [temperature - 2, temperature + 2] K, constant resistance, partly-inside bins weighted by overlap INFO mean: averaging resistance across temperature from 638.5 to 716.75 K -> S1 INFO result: 116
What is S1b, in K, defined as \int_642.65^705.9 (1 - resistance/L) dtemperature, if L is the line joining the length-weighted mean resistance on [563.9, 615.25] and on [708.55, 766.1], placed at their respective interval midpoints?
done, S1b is -2.56 K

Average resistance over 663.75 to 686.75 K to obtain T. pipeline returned 108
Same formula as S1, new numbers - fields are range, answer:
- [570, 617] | 87.7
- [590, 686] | 99.8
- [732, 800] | 129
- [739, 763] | 123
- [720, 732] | 125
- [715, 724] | 126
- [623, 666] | 108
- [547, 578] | 84.7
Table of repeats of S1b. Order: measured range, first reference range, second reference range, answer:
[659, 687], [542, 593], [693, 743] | 1.6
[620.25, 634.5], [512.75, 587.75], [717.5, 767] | 1.2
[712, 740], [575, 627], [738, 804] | -2.5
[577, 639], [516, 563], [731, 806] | 5.2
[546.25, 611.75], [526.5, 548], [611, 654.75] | 1.8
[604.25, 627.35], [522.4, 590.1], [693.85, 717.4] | 4.8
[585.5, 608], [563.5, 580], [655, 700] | 0.3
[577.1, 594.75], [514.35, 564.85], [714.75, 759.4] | 1.3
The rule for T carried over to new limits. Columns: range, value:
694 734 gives 127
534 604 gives 86.2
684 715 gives 125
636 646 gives 113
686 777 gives 126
